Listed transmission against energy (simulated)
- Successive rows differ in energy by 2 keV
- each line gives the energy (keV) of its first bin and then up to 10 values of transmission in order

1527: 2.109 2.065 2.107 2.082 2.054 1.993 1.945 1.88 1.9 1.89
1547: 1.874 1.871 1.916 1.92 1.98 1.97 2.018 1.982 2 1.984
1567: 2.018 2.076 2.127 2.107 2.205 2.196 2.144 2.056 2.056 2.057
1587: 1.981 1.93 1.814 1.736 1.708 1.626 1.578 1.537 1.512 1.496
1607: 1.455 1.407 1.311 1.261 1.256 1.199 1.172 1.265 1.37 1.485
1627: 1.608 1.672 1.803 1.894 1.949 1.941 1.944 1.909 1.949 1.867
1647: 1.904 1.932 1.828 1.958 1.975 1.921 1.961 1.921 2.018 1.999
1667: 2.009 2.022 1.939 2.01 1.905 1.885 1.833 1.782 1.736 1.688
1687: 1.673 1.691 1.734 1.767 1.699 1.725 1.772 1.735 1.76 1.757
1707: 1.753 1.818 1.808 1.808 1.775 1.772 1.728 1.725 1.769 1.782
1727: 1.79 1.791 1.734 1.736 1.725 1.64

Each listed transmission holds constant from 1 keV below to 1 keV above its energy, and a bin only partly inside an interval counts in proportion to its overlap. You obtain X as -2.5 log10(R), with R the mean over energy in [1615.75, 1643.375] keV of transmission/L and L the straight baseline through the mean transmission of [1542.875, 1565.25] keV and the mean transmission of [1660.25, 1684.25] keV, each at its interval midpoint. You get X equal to 0.17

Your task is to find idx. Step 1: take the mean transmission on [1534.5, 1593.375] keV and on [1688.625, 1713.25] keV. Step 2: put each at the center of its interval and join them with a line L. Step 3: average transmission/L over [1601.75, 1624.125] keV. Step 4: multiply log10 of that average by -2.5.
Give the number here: 0.384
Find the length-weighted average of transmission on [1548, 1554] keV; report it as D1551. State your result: 1.9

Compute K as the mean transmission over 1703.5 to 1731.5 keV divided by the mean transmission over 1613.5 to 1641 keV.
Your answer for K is 1.12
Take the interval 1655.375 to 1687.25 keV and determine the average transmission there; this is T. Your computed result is 1.9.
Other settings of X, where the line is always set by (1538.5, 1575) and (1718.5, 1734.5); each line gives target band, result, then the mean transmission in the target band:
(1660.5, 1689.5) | -0.03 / 1.88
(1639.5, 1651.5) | -0.02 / 1.9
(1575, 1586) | -0.09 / 2.11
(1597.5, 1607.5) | 0.25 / 1.52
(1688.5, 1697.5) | 0.05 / 1.72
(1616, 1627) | 0.39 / 1.33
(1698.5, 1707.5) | 0.02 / 1.75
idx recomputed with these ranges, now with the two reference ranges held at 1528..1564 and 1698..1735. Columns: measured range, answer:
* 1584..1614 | 0.17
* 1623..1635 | 0.11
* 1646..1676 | -0.07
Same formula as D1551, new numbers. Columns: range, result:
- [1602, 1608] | 1.49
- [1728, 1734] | 1.75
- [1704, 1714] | 1.79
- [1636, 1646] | 1.92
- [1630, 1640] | 1.91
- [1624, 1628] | 1.55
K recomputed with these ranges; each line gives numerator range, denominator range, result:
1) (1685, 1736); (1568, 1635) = 1.03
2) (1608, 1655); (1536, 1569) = 0.85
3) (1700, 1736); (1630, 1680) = 0.91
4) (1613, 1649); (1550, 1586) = 0.81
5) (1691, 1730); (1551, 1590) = 0.87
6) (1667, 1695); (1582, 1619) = 1.14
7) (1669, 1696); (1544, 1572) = 0.91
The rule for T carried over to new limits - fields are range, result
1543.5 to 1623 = 1.78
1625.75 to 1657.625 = 1.87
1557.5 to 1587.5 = 2.07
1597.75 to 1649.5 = 1.6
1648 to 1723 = 1.83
